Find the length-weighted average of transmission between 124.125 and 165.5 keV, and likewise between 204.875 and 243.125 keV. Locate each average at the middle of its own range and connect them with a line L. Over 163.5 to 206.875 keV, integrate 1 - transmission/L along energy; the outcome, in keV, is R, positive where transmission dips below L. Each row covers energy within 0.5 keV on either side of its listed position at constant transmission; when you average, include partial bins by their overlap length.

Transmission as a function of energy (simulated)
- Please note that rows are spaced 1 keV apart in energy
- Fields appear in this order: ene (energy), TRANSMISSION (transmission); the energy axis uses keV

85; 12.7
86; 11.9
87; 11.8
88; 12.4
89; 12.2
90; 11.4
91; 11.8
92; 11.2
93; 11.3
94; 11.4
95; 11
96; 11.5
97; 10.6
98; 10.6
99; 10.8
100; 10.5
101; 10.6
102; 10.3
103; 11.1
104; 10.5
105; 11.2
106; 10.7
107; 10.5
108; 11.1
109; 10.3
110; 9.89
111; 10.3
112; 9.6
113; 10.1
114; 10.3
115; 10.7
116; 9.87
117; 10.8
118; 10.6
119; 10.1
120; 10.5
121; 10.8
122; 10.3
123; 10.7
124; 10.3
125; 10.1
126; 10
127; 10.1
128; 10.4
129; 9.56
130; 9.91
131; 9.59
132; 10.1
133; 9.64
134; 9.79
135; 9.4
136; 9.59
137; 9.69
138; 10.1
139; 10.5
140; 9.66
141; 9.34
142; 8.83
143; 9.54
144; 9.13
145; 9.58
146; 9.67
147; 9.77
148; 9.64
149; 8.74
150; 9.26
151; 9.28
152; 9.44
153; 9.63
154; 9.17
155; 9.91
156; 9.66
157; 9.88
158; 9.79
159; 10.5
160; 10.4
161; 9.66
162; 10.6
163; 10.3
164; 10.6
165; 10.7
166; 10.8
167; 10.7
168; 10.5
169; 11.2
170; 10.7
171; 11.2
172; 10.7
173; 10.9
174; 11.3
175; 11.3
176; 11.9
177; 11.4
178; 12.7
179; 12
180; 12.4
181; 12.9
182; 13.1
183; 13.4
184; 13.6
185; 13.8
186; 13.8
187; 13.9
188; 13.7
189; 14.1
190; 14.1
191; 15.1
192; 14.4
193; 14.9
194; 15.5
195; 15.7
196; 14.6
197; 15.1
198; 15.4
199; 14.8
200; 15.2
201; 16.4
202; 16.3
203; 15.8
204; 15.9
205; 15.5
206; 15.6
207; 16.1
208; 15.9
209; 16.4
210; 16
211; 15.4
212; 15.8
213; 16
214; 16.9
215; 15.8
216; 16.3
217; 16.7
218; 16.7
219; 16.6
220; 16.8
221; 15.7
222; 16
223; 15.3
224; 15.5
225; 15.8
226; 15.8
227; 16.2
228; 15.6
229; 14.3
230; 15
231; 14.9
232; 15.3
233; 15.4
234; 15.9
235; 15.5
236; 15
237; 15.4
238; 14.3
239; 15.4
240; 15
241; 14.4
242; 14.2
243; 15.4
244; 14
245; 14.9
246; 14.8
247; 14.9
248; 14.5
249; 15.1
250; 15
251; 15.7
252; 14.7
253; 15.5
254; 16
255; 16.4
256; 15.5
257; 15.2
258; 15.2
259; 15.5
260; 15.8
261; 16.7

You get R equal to -1.8 keV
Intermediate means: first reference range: 9.79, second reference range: 15.6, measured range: 13.4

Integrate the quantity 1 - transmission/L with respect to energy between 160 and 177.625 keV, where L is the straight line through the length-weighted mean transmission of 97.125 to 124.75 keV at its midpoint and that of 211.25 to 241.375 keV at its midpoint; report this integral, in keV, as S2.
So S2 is 3.00 keV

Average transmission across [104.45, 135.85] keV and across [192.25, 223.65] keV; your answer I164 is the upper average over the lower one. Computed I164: 1.55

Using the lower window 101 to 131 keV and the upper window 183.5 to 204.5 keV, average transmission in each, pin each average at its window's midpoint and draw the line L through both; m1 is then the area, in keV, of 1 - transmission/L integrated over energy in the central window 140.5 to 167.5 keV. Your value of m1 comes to 5.9 keV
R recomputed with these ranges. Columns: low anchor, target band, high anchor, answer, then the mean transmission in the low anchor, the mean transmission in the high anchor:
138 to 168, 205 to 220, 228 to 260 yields -3.2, 9.83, 15.1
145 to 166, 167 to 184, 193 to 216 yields 0.7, 9.85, 15.7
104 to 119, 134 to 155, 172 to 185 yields 3.3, 10.4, 12.2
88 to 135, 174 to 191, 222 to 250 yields 0.2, 10.5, 15.1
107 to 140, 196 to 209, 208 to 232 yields -0.7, 10.1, 15.9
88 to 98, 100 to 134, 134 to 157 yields 0.7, 11.4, 9.54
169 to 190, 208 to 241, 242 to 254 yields -3.8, 12.4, 15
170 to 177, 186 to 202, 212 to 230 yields -1.9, 11.2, 16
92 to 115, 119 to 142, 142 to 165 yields 0.4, 10.7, 9.74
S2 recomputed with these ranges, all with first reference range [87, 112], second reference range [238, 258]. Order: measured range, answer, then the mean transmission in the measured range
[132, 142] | 1.90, 9.72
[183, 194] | -0.61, 14.2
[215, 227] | -1.49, 16.1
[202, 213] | -1.52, 15.9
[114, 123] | 0.80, 10.5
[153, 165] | 2.43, 10.1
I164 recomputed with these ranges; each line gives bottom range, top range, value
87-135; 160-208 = 1.25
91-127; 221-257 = 1.44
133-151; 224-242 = 1.60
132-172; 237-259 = 1.52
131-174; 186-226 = 1.56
